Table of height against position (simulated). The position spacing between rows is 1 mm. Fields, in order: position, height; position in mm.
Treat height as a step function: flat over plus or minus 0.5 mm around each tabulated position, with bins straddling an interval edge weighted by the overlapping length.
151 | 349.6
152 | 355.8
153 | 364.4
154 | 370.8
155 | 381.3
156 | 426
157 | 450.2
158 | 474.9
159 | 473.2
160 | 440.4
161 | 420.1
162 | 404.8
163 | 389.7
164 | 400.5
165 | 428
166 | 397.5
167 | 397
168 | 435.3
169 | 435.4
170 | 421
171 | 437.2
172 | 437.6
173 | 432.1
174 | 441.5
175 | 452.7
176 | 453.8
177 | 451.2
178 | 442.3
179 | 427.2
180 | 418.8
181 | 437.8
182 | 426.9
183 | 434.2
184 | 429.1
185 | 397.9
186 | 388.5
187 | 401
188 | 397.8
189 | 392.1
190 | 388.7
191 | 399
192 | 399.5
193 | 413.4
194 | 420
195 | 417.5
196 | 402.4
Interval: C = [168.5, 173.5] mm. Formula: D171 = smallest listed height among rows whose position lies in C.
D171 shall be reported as 421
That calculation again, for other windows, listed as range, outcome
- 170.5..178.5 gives 432.1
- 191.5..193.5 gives 399.5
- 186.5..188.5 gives 397.8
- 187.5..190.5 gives 388.7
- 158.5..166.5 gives 389.7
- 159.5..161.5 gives 420.1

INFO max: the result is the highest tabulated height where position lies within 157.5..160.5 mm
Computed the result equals 474.9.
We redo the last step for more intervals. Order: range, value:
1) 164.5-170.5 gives 435.4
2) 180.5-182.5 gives 437.8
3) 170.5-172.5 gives 437.6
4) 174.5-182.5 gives 453.8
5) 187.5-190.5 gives 397.8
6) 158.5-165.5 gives 473.2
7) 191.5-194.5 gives 420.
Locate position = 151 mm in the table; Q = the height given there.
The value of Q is 349.6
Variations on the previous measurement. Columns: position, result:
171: 437.2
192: 399.5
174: 441.5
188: 397.8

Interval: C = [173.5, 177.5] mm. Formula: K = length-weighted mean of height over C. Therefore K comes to 450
